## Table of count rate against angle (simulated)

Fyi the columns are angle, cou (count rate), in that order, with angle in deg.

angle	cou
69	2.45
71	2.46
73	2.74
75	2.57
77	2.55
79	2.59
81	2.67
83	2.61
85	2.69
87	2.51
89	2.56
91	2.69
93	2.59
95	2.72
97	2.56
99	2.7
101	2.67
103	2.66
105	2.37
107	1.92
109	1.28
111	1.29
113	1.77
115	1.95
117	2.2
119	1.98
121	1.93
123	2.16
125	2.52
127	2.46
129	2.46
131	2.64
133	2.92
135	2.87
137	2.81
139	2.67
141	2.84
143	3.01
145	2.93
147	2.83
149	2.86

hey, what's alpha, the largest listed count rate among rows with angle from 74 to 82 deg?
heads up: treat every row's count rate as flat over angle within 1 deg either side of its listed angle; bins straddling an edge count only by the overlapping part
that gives 2.67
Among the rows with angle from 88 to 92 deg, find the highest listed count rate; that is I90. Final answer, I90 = 2.69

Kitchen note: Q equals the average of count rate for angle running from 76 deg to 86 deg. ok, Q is 2.62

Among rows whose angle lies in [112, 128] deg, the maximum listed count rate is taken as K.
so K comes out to 2.52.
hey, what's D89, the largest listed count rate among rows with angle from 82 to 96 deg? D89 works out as 2.72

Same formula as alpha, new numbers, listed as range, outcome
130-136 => 2.92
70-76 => 2.74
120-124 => 2.16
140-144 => 3.01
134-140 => 2.87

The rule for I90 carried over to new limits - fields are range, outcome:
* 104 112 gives 2.37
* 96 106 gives 2.7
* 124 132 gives 2.64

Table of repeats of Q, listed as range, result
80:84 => 2.64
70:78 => 2.58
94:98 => 2.64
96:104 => 2.65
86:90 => 2.54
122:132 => 2.45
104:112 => 1.72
